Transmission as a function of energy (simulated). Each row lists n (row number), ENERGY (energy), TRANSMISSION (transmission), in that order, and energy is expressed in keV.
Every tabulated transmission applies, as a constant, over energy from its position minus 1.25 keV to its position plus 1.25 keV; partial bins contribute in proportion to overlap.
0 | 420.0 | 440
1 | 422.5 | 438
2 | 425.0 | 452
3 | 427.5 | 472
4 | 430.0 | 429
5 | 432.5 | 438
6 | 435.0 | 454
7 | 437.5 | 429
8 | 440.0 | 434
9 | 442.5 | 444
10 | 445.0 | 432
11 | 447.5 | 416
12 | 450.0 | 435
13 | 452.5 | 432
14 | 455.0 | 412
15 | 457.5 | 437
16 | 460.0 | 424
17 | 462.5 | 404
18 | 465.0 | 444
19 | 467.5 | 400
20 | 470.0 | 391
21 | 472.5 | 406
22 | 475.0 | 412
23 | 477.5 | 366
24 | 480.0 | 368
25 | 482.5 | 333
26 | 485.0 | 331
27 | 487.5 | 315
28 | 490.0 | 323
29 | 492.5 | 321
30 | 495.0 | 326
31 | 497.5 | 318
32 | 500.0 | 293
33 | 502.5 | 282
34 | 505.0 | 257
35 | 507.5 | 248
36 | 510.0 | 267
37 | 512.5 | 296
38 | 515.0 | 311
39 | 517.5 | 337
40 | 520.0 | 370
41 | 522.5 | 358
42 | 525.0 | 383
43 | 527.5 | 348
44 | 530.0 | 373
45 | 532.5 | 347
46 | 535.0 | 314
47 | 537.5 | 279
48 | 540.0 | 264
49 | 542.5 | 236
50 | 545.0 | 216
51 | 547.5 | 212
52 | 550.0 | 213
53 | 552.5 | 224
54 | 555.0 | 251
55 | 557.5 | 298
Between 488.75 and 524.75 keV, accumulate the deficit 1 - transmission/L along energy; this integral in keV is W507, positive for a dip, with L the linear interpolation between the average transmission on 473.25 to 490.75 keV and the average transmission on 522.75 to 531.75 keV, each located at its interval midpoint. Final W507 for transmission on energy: 5.0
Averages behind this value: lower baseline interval 352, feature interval 310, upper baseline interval 366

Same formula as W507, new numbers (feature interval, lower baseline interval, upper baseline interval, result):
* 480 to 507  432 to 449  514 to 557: 3.6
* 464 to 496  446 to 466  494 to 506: -0.8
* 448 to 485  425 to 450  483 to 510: -3.1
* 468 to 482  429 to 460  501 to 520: -0.7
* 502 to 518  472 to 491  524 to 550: 1.9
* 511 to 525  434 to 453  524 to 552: -0.9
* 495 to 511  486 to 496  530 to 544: 1.7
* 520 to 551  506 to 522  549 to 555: -4.2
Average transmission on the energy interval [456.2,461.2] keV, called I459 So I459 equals 430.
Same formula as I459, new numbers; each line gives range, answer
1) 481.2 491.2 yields 326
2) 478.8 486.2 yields 344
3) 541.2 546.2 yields 226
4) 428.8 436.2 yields 440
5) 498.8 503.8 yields 287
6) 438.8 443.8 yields 439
